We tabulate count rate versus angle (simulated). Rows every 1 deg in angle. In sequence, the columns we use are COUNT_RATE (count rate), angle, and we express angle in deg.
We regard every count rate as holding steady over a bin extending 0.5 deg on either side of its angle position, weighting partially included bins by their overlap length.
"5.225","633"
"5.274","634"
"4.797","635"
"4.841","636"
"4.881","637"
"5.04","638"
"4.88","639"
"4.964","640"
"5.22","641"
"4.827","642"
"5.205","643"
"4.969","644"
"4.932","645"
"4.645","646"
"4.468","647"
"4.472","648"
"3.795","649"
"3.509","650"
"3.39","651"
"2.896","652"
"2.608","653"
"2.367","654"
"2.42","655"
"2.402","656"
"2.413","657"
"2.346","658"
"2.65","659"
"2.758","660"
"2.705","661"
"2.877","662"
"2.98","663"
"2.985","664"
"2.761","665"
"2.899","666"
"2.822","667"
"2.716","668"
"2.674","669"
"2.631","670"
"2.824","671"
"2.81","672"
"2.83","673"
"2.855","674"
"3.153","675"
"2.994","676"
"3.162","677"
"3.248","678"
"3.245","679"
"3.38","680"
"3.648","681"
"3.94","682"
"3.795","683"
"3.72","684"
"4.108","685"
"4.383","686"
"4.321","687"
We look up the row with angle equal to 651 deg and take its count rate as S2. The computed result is 3.39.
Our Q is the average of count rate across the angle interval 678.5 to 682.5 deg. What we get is 3.55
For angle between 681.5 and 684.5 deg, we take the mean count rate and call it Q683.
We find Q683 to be 3.82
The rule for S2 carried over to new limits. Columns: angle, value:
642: 4.827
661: 2.705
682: 3.94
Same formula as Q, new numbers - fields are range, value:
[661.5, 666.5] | 2.9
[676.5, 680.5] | 3.26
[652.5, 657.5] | 2.44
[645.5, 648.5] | 4.53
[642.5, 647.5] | 4.84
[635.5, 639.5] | 4.91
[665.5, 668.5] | 2.81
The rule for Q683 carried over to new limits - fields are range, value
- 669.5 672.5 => 2.76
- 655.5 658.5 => 2.39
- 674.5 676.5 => 3.07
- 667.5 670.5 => 2.67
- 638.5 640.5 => 4.92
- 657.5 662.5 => 2.67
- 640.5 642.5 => 5.02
